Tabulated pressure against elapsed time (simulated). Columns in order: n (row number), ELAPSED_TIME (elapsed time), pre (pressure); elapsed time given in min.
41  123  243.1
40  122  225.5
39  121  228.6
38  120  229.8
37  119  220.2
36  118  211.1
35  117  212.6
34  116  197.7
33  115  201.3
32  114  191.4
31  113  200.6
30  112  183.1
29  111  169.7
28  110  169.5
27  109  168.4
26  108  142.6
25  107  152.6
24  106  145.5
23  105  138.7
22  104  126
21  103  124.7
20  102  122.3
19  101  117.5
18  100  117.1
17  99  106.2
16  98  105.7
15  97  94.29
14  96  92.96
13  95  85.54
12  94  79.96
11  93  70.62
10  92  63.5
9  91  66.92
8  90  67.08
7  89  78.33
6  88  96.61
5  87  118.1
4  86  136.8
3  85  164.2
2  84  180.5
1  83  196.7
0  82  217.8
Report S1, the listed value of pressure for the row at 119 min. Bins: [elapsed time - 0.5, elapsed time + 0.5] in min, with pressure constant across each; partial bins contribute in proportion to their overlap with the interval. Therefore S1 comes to 220.2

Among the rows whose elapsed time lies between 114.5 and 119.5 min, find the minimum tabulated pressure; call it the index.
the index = 197.7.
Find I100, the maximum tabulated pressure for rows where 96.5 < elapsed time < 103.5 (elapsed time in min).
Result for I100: 124.7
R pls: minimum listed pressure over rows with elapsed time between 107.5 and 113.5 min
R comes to 142.6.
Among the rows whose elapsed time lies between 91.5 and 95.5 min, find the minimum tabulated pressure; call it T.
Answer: 63.5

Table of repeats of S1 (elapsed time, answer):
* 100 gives 117.1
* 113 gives 200.6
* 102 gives 122.3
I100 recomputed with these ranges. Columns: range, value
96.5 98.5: 105.7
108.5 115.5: 201.3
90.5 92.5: 66.92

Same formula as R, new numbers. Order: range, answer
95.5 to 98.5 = 92.96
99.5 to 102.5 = 117.1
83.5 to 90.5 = 67.08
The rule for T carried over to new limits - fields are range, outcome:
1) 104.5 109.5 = 138.7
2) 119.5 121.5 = 228.6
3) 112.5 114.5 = 191.4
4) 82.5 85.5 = 164.2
